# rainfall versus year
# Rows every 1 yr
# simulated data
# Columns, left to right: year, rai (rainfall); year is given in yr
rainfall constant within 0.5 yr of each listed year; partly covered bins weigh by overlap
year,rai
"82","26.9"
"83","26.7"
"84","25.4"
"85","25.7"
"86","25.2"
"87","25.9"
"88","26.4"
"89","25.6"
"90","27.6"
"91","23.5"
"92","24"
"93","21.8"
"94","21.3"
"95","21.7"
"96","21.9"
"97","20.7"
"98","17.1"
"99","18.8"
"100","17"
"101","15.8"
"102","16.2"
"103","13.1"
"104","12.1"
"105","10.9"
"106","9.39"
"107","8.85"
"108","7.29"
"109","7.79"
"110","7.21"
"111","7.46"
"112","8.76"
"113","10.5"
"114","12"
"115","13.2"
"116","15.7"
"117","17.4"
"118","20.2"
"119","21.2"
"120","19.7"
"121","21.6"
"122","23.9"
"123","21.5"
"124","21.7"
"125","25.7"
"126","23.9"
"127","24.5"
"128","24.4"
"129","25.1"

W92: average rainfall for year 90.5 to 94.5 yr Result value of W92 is 22.6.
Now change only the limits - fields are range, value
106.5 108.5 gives 8.07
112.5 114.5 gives 11.2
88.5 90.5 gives 26.6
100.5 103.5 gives 15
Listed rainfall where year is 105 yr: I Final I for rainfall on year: 10.9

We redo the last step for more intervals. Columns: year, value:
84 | 25.4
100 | 17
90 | 27.6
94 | 21.3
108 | 7.29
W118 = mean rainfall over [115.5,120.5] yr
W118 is 18.8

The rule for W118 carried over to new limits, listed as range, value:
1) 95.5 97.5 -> 21.3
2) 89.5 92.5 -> 25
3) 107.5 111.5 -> 7.44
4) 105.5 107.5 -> 9.12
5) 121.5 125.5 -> 23.2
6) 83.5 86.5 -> 25.4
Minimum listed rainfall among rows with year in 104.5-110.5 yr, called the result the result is 7.21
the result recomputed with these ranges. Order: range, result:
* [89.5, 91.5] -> 23.5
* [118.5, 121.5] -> 19.7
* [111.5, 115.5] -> 8.76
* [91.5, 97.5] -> 20.7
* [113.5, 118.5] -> 12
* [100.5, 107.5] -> 8.85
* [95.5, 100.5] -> 17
